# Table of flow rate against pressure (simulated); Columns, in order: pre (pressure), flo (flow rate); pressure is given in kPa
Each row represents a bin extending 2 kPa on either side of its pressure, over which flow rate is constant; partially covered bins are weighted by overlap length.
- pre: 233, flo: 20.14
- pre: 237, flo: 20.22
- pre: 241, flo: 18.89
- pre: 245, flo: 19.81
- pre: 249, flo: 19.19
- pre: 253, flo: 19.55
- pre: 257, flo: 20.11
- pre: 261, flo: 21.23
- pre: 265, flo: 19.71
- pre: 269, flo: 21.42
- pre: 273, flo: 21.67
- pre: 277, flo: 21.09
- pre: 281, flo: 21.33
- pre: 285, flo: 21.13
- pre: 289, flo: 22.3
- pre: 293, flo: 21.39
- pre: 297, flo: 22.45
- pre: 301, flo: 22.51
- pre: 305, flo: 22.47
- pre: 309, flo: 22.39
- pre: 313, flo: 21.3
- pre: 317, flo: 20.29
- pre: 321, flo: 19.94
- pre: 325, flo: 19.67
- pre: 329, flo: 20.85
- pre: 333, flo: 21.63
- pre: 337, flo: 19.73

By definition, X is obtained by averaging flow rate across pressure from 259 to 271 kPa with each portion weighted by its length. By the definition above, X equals 20.8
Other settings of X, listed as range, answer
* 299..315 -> 22.2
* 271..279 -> 21.4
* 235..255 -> 19.5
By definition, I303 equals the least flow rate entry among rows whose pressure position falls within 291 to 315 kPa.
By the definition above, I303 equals 21.3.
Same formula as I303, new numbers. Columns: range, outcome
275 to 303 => 21.09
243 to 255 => 19.19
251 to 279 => 19.55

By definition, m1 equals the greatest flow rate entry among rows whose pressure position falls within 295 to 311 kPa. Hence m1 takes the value 22.51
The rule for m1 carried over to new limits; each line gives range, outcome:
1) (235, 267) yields 21.23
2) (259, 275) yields 21.67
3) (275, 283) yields 21.33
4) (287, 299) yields 22.45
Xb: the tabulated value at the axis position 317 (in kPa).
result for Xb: 20.29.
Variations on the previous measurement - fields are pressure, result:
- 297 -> 22.45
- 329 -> 20.85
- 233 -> 20.14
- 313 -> 21.3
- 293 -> 21.39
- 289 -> 22.3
